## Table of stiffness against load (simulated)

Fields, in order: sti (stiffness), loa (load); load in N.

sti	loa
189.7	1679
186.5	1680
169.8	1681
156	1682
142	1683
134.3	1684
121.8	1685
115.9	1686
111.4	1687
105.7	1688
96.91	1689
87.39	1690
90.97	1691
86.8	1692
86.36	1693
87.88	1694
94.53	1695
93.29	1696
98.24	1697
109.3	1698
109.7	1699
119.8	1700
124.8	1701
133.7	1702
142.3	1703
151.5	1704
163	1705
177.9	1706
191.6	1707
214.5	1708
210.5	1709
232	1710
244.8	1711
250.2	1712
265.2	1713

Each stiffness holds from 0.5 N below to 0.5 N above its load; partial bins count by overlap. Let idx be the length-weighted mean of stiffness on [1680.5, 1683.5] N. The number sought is 156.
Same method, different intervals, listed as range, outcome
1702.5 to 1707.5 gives 165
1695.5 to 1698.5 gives 100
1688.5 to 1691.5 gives 91.8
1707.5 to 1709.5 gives 212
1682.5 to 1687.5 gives 125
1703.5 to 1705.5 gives 157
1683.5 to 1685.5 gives 128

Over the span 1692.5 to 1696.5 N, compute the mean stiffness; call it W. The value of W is 90.5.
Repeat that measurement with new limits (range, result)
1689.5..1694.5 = 87.9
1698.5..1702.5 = 122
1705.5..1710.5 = 205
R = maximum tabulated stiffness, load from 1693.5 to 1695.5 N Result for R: 94.53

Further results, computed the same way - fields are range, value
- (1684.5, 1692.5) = 121.8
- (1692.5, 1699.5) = 109.7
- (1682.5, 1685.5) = 142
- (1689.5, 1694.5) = 90.97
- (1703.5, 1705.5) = 163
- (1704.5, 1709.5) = 214.5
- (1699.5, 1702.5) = 133.7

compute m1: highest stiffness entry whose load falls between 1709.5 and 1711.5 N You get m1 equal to 244.8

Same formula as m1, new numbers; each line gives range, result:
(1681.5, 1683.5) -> 156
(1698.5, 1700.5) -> 119.8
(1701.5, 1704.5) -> 151.5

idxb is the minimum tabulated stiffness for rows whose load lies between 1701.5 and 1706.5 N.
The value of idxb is 133.7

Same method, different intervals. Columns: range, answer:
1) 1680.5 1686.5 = 115.9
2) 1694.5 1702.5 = 93.29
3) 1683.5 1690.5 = 87.39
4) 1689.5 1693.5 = 86.36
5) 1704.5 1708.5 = 163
